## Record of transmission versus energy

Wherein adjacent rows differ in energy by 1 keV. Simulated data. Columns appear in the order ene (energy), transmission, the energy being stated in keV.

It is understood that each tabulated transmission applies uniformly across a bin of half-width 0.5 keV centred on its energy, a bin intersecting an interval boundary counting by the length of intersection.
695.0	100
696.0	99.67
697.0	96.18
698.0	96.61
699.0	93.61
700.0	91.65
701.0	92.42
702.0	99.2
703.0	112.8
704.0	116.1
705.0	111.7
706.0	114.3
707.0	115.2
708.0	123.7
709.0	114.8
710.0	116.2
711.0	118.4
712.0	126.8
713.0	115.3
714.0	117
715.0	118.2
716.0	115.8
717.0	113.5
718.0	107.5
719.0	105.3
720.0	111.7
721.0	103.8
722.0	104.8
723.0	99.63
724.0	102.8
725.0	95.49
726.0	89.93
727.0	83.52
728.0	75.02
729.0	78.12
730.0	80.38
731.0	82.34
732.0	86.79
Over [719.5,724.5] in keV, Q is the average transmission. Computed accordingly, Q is 105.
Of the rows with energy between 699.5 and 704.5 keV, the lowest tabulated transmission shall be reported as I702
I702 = 91.65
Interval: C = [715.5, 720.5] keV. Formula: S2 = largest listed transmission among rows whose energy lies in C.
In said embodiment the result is 115.8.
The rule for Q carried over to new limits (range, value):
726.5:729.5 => 78.9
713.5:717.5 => 116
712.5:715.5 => 117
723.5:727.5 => 92.9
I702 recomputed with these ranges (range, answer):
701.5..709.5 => 99.2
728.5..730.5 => 78.12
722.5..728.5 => 75.02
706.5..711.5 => 114.8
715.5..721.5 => 103.8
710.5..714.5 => 115.3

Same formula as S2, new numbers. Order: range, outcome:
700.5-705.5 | 116.1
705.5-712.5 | 126.8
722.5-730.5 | 102.8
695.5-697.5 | 99.67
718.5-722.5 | 111.7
